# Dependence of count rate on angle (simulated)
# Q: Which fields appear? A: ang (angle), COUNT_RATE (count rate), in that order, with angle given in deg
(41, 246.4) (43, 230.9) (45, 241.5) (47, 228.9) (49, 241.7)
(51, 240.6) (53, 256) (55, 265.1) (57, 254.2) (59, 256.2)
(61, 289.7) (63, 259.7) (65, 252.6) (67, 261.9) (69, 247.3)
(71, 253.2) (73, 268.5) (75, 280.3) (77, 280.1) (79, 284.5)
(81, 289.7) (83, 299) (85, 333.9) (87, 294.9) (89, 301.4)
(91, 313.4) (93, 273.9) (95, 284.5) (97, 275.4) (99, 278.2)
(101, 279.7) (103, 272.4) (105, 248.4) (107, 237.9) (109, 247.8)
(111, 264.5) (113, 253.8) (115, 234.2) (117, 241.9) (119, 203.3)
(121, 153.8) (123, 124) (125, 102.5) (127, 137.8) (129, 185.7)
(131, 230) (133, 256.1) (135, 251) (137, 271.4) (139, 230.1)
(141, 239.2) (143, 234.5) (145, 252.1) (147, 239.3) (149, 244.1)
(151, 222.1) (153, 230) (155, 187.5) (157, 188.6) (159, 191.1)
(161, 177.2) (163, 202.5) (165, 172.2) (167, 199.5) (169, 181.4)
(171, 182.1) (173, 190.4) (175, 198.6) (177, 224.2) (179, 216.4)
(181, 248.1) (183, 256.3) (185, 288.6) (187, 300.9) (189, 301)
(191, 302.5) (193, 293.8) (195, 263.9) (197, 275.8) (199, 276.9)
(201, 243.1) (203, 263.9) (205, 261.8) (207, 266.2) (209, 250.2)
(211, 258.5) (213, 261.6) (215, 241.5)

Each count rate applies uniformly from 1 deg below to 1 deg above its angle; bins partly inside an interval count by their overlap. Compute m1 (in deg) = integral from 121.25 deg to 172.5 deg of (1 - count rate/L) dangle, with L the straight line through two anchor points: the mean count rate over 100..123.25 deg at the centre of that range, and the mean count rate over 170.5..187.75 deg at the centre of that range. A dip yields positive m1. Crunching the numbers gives 6.5 deg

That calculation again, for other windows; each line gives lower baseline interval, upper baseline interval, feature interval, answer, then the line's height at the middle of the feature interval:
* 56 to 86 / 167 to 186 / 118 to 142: 4.4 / 244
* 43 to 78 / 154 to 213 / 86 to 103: -2.4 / 251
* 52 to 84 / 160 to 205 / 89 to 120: -0.3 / 259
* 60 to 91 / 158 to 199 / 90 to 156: 6.7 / 259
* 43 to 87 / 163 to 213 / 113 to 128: 4.7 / 257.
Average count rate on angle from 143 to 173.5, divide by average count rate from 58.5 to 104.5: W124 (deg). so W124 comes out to 0.73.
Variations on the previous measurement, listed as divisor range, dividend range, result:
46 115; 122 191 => 0.81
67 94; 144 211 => 0.83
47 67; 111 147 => 0.84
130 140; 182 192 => 1.17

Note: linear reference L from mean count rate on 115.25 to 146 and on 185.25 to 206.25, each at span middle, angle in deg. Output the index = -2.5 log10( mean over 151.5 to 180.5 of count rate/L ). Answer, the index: 0.24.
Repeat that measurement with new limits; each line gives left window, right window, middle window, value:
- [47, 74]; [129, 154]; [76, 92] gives -0.190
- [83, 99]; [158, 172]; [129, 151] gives -0.085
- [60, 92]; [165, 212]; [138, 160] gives 0.165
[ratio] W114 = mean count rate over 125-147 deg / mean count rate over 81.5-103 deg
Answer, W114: 0.76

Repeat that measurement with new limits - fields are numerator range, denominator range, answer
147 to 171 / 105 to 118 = 0.81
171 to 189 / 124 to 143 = 1.13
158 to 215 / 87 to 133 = 1.02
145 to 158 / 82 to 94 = 0.73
